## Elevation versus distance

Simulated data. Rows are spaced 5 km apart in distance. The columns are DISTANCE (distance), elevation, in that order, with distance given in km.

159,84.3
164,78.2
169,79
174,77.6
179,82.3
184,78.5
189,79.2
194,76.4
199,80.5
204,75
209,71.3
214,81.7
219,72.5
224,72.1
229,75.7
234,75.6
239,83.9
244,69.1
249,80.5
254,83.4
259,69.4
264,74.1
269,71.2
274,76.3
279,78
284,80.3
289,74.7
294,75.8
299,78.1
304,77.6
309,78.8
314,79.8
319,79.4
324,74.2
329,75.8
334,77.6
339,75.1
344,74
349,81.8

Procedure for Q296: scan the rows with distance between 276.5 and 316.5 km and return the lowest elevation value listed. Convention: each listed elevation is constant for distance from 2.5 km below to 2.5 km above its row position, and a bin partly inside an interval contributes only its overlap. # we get 74.7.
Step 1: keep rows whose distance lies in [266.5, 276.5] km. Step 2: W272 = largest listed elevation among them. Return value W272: 76.3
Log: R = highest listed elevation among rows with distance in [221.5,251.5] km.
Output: 83.9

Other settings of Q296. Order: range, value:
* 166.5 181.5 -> 77.6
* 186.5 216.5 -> 71.3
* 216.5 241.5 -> 72.1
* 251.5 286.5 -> 69.4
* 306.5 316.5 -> 78.8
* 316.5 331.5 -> 74.2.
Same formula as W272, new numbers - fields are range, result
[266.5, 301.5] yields 80.3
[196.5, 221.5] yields 81.7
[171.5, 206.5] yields 82.3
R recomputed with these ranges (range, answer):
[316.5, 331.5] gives 79.4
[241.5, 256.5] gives 83.4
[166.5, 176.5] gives 79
